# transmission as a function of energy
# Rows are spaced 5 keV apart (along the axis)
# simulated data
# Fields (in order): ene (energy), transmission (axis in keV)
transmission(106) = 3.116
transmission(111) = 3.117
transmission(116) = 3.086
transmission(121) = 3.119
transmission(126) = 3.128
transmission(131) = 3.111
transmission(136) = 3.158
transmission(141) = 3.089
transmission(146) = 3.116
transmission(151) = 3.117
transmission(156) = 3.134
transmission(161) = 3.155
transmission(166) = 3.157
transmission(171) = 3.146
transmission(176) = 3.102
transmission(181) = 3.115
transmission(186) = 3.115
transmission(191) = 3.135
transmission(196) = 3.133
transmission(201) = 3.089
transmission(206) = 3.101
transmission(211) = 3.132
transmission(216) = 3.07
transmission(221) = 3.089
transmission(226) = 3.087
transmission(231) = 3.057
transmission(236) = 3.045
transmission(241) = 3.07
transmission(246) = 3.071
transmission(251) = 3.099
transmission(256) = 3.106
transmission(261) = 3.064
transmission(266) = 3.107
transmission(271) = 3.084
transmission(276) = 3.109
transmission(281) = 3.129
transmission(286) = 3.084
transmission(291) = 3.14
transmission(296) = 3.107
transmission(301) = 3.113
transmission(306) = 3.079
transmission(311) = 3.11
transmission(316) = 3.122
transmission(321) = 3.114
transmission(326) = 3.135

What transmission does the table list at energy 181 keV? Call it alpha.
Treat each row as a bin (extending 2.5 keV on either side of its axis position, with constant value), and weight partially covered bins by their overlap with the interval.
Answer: 3.115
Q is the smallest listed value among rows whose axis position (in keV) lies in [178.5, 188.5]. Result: 3.115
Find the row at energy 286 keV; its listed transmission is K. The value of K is 3.084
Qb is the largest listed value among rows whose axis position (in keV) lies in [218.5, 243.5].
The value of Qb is 3.089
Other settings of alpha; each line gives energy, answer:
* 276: 3.109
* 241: 3.07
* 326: 3.135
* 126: 3.128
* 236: 3.045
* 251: 3.099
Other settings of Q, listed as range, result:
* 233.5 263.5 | 3.045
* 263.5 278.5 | 3.084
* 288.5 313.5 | 3.079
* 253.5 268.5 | 3.064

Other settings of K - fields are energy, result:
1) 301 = 3.113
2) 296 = 3.107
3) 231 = 3.057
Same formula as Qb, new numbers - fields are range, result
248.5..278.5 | 3.109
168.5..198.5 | 3.146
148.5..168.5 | 3.157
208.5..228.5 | 3.132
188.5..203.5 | 3.135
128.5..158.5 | 3.158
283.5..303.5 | 3.14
